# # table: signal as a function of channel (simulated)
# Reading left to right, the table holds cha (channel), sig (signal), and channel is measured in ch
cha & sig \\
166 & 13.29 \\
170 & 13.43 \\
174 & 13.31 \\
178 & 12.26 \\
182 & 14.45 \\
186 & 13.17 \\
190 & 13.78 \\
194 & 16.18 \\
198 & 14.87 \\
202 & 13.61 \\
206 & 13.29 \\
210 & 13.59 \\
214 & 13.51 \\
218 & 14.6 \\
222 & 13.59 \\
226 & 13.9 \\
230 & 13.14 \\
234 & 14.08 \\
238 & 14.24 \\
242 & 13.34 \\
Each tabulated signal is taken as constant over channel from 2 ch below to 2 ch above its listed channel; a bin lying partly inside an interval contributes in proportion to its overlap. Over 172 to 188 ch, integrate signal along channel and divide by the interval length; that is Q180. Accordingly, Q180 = 13.3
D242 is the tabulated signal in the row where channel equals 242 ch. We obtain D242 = 13.34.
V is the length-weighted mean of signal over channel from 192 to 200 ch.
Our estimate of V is 15.5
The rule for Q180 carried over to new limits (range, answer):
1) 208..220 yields 13.9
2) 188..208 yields 14.3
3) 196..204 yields 14.2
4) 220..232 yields 13.5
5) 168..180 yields 13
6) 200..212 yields 13.5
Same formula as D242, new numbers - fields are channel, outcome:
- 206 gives 13.29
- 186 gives 13.17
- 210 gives 13.59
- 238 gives 14.24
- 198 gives 14.87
